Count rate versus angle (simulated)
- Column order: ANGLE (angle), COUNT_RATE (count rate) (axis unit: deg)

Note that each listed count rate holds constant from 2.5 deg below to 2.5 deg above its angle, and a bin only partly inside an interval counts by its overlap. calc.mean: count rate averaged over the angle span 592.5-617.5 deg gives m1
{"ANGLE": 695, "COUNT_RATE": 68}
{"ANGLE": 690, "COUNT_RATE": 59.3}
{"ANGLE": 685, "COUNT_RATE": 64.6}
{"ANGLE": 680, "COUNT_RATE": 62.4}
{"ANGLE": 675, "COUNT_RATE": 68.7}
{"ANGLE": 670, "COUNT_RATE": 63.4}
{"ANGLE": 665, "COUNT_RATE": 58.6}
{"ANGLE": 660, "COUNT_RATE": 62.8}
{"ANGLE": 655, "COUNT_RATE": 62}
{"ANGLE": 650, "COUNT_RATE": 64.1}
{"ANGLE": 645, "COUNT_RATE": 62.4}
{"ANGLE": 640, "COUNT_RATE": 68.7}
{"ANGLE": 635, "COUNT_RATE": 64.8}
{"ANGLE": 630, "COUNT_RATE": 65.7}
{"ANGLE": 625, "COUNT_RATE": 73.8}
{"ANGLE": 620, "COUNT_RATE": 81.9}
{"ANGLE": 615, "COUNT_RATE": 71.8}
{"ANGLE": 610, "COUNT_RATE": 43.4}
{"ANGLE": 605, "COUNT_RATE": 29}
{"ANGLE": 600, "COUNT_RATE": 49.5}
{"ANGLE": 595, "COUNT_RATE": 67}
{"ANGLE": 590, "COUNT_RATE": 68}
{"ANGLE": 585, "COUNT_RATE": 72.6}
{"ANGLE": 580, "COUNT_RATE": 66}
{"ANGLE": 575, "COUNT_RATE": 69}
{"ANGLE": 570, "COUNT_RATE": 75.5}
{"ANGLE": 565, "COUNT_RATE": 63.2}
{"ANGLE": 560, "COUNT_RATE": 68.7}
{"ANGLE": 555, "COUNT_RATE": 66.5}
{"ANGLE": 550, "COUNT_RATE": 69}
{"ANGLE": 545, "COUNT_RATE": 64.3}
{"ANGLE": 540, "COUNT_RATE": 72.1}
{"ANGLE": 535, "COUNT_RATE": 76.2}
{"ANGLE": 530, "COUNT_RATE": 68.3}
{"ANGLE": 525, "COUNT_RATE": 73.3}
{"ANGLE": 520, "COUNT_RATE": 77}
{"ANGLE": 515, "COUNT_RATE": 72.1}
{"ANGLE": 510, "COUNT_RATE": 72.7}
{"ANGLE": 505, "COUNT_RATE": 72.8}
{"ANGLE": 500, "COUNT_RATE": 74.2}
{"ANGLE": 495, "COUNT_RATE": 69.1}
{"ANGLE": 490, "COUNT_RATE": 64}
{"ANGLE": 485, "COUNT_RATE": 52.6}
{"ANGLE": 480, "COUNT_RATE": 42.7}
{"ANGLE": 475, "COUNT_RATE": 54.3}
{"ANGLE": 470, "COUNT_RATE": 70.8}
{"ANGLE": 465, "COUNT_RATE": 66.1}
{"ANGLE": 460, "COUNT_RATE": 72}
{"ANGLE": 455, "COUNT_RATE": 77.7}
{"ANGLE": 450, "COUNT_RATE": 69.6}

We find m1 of 52.1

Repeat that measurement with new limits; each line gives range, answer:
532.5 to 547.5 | 70.9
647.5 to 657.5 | 63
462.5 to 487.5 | 57.3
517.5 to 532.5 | 72.9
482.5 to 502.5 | 65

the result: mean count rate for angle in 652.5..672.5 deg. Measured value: 61.7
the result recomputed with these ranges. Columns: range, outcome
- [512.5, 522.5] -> 74.5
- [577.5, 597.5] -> 68.4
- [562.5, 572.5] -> 69.3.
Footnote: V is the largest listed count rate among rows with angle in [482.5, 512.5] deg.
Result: 74.2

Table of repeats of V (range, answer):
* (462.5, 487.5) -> 70.8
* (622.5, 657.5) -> 73.8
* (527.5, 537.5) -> 76.2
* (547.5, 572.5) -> 75.5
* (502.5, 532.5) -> 77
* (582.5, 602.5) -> 72.6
